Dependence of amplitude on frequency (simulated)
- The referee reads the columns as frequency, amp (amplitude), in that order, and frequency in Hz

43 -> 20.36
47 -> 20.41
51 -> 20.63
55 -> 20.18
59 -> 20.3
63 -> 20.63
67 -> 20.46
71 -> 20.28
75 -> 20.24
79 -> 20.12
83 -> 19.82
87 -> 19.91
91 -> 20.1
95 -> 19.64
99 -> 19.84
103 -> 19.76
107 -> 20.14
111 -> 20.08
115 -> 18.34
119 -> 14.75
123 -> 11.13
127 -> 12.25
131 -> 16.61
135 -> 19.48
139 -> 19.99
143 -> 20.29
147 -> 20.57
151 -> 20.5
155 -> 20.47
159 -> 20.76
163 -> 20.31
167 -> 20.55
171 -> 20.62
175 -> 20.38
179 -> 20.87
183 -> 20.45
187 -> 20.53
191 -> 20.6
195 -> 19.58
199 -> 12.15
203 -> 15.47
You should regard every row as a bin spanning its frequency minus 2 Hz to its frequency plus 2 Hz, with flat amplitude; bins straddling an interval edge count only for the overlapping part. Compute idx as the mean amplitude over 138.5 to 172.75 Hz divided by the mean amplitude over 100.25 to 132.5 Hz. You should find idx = 1.23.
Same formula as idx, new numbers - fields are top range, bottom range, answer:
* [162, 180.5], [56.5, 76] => 1.01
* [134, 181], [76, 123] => 1.08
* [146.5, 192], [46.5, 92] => 1.01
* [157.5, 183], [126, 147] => 1.13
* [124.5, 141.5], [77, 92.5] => 0.85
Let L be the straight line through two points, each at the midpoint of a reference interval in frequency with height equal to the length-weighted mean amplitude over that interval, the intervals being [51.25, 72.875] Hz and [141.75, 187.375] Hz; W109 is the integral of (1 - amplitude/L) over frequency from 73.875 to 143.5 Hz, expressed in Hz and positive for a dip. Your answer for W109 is 7.0 Hz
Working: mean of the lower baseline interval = 20.4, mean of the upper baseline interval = 20.5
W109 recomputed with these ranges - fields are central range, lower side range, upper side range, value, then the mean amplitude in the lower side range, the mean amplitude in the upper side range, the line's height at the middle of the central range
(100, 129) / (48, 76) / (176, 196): 5.2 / 20.4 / 20.4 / 20.4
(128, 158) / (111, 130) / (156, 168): -2.6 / 14.9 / 20.5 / 17.9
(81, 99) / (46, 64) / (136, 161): 0.5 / 20.4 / 20.4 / 20.4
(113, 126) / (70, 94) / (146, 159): 3.7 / 20.1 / 20.5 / 20.3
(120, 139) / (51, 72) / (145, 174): 4.7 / 20.4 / 20.5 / 20.5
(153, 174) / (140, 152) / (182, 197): -0.2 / 20.4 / 20.3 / 20.4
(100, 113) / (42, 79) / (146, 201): 0.1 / 20.4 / 19.9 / 20.2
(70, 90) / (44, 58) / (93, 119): -0.3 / 20.4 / 19.3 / 19.8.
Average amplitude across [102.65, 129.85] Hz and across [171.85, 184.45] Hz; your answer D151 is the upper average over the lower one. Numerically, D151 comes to 1.25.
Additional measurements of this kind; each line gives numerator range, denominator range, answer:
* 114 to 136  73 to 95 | 0.76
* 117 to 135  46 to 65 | 0.70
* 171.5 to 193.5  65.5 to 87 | 1.02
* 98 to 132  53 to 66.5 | 0.83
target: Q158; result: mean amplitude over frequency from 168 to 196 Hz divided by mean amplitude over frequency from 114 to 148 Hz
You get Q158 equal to 1.2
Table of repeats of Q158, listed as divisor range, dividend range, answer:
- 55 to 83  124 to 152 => 0.90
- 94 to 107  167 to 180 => 1.04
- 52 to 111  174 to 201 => 0.95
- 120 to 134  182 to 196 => 1.47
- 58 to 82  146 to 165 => 1.01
